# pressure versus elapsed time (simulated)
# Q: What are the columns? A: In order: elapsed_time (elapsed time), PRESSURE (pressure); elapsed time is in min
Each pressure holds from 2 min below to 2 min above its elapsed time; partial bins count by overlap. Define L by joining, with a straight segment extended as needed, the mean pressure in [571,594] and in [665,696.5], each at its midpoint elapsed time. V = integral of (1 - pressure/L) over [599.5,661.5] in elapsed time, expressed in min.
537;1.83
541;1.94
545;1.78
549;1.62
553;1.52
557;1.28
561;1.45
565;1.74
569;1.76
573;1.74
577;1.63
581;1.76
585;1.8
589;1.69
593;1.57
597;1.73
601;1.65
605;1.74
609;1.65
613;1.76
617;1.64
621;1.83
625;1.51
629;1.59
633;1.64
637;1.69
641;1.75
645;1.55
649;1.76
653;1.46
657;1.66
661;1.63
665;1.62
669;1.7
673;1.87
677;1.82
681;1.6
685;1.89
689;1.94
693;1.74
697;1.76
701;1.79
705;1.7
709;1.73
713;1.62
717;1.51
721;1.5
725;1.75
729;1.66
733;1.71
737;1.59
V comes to 2.99 min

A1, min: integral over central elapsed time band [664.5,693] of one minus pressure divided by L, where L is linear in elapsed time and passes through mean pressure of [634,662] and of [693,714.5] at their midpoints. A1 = -1.6 min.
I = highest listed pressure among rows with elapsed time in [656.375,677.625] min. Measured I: 1.87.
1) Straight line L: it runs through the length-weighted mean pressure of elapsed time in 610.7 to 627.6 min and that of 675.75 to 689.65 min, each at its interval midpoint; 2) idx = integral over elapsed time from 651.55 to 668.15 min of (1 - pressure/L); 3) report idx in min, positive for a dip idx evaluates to 1.4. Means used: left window 1.68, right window 1.8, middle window 1.6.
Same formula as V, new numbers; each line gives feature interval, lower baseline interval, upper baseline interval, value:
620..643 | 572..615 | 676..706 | 0.94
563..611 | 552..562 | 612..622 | -4.35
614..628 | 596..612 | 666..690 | 0.44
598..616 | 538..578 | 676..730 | -0.28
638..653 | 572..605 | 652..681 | 0.26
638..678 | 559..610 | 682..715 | 1.36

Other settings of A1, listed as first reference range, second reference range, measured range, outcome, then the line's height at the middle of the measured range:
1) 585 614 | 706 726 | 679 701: -2.0 min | 1.64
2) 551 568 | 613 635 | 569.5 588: -2.1 min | 1.55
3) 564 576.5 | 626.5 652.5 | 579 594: 0.0 min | 1.71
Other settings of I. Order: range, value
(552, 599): 1.8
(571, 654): 1.83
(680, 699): 1.94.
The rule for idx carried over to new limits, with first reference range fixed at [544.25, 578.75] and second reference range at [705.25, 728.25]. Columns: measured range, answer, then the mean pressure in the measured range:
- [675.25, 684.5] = -0.6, 1.74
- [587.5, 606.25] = -0.7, 1.67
